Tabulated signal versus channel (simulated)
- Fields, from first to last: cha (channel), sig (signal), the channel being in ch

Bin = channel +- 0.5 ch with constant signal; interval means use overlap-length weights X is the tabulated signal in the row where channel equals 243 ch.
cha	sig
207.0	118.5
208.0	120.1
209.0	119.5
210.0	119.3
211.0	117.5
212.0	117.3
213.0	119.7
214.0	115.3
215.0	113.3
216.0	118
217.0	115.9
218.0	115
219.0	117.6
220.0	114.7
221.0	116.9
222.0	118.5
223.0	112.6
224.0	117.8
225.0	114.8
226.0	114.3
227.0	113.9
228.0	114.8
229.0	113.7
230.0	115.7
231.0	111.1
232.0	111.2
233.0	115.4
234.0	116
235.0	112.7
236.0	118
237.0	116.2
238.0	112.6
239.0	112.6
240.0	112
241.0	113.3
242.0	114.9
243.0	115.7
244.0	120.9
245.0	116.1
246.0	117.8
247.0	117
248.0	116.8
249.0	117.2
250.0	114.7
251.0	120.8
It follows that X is 115.7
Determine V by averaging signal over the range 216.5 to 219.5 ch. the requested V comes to 116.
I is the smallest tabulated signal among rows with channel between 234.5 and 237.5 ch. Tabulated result 112.7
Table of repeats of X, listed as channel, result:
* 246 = 117.8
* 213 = 119.7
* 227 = 113.9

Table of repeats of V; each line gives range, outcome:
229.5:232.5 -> 113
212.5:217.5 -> 116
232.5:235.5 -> 115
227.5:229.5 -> 114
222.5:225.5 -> 115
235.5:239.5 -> 115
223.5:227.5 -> 115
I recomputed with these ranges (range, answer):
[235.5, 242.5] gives 112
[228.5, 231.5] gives 111.1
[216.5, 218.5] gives 115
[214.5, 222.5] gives 113.3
